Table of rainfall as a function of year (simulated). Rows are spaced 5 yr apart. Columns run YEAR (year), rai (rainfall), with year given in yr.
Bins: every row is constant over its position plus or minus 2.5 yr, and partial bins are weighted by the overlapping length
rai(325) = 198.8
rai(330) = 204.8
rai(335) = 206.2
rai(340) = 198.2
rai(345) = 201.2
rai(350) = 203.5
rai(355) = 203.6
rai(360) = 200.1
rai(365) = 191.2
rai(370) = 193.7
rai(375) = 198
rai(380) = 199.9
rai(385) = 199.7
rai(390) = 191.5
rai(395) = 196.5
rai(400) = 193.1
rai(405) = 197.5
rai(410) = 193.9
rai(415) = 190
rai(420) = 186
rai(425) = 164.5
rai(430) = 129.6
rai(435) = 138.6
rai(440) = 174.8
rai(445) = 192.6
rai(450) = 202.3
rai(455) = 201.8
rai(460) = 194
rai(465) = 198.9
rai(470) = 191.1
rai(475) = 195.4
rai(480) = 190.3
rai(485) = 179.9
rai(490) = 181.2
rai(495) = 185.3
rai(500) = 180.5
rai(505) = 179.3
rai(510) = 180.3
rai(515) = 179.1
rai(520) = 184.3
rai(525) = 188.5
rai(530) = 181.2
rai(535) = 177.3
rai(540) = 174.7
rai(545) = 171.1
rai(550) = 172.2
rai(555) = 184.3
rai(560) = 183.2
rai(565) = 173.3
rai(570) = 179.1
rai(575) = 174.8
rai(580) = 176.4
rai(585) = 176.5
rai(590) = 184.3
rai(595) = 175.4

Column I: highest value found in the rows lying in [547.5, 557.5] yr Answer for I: 184.3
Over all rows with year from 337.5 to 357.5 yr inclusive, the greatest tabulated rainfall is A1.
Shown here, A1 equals 203.6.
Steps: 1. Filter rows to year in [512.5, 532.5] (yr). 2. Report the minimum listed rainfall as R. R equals 179.1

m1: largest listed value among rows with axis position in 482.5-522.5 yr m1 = 185.3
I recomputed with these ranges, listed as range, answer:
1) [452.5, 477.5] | 201.8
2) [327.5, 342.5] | 206.2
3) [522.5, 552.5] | 188.5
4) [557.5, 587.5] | 183.2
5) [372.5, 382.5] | 199.9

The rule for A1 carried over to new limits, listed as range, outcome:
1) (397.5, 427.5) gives 197.5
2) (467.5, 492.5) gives 195.4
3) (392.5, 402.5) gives 196.5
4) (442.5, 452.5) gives 202.3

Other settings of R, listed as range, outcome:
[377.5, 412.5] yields 191.5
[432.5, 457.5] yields 138.6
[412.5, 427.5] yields 164.5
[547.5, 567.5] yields 172.2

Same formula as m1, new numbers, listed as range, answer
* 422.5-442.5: 174.8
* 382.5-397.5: 199.7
